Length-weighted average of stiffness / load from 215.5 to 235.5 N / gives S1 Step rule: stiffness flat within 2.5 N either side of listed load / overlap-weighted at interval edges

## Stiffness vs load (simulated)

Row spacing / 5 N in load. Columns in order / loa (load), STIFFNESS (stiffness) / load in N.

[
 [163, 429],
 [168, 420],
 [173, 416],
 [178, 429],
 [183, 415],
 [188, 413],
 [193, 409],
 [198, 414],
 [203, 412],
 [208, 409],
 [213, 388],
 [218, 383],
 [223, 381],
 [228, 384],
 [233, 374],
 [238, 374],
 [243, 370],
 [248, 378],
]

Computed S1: 380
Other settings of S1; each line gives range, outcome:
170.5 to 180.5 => 422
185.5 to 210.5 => 411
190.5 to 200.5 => 412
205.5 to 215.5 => 398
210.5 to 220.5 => 386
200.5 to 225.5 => 395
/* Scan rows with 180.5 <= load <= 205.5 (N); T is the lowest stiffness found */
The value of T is 409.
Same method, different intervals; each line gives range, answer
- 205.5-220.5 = 383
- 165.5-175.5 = 416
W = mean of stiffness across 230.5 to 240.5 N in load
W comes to 374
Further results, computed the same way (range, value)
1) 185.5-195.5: 411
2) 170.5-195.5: 416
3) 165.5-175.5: 418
